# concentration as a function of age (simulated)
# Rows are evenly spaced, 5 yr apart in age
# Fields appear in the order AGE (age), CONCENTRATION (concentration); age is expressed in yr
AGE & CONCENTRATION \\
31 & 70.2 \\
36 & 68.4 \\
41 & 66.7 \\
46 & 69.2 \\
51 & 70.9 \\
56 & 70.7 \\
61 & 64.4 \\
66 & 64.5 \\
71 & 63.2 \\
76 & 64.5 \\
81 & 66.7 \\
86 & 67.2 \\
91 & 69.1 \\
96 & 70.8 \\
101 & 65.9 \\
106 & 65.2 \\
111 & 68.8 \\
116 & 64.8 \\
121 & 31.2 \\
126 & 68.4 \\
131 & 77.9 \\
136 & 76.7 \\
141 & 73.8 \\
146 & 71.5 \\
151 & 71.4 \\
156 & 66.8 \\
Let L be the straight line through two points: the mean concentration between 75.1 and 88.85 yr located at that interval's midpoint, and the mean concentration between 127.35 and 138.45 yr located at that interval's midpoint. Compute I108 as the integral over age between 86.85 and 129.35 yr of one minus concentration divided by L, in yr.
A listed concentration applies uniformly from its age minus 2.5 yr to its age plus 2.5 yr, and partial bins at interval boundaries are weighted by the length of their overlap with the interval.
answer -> 4.64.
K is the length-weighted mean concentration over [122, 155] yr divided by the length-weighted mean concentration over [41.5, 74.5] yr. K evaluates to 1.06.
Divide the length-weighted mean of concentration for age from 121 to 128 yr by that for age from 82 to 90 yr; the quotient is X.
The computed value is 0.82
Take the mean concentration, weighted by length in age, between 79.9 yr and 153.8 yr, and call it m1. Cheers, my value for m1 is 67.3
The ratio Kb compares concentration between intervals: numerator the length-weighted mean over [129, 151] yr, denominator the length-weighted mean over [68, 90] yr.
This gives 1.14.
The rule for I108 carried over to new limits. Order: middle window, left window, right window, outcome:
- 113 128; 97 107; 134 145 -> 3.3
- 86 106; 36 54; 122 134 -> 0.1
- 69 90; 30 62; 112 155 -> 0.7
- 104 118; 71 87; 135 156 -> 0.5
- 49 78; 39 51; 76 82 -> 0.3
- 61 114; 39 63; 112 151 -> 1.0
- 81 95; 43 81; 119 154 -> -0.2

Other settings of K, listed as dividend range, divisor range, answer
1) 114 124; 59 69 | 0.75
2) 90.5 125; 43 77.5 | 0.93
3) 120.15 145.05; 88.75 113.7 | 1.00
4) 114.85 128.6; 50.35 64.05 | 0.79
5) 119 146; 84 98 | 0.97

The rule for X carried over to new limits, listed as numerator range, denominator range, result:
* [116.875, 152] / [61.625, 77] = 1.05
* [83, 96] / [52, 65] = 1.02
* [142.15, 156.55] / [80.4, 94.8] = 1.04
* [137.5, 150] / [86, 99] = 1.05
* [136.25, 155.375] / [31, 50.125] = 1.05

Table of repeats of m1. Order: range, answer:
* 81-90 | 67.4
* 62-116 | 66.4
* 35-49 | 68.2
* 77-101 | 67.9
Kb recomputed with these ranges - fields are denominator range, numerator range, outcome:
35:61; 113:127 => 0.78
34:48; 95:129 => 0.91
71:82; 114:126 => 0.79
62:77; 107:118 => 1.04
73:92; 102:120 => 0.95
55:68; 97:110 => 1.01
